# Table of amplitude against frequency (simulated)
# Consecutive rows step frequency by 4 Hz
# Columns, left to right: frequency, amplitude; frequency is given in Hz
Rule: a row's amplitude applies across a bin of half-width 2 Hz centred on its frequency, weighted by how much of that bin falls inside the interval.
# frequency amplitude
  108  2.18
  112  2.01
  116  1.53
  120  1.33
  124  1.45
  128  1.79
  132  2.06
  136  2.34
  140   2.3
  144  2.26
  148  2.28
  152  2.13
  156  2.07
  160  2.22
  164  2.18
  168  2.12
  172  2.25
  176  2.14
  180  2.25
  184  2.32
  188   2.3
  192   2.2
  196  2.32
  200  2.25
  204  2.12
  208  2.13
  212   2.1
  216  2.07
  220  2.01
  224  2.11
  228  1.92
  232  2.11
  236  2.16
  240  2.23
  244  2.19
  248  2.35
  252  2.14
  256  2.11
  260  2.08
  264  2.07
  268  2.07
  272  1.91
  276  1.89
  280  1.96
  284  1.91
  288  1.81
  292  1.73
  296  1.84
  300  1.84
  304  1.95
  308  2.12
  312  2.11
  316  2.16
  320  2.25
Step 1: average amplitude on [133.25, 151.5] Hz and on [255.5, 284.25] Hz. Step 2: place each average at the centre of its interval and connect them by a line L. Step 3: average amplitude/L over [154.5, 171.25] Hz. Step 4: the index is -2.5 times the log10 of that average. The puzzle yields 0.03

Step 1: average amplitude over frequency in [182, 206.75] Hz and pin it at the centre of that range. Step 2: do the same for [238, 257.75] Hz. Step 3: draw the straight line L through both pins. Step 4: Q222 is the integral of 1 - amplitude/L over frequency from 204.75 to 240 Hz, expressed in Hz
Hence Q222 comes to 2.2 Hz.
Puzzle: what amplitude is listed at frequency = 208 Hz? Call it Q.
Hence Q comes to 2.13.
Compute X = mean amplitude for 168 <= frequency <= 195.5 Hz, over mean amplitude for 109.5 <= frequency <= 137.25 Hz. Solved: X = 1.3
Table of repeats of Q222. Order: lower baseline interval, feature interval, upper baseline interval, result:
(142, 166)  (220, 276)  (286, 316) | -2.1 Hz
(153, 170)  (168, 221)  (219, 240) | -1.9 Hz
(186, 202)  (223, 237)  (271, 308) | 0.4 Hz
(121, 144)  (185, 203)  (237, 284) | -2.0 Hz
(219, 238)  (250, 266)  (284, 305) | -1.1 Hz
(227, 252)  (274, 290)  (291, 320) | 1.3 Hz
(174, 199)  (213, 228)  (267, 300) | 0.5 Hz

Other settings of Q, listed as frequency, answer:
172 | 2.25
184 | 2.32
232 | 2.11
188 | 2.3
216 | 2.07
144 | 2.26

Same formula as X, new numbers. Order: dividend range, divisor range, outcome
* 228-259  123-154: 1.03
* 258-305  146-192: 0.87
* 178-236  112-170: 1.08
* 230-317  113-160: 1.03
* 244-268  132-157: 0.97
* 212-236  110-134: 1.21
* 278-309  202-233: 0.91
